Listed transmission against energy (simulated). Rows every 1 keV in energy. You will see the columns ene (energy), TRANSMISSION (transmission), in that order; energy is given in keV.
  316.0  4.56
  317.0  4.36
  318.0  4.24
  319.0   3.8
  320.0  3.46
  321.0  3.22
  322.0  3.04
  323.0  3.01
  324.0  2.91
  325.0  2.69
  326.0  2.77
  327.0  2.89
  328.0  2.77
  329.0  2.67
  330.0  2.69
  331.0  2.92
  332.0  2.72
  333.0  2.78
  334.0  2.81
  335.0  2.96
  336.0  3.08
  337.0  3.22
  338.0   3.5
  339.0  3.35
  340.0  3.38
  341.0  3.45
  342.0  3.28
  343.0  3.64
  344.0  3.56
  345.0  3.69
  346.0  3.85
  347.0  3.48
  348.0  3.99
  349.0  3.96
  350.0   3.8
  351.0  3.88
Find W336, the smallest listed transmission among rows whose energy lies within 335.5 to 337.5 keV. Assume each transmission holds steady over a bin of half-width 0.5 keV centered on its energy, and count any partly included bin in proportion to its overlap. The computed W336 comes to 3.08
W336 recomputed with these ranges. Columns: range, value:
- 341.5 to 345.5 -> 3.28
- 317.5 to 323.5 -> 3.01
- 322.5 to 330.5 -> 2.67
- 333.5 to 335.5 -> 2.81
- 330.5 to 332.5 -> 2.72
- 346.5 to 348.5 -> 3.48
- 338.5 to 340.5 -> 3.35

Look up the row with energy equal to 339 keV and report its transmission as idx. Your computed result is 3.35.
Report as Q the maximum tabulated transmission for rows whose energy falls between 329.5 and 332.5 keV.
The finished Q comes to 2.92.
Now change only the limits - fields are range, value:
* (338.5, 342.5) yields 3.45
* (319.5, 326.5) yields 3.46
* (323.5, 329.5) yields 2.91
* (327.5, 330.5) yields 2.77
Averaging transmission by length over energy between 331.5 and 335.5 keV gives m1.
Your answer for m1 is 2.82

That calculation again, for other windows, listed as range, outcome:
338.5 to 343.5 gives 3.42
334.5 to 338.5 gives 3.19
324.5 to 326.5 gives 2.73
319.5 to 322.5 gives 3.24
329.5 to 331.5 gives 2.8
